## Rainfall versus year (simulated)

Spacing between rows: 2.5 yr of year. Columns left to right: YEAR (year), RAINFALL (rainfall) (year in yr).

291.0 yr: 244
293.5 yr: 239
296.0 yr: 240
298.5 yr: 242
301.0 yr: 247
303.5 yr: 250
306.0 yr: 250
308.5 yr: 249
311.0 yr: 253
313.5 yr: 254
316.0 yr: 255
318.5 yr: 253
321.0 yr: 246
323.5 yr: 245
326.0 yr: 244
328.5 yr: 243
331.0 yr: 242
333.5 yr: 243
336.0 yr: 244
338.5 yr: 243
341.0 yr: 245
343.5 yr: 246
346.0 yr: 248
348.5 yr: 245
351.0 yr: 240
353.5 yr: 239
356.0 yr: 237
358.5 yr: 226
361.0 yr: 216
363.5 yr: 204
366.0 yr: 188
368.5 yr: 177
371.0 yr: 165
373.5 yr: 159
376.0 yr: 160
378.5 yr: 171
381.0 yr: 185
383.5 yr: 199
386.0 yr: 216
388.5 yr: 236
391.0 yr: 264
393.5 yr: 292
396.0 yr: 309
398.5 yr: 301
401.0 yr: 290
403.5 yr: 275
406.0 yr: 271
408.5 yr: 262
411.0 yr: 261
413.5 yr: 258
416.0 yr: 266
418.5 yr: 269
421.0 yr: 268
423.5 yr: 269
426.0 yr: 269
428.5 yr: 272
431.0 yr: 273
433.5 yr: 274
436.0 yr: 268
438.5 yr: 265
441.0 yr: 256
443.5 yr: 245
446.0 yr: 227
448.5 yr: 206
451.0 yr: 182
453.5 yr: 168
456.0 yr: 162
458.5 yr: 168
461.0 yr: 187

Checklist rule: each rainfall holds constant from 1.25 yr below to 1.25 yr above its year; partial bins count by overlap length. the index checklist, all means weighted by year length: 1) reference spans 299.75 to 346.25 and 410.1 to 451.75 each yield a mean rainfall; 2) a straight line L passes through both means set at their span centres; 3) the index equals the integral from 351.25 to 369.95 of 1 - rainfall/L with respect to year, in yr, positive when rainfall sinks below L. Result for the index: 2.7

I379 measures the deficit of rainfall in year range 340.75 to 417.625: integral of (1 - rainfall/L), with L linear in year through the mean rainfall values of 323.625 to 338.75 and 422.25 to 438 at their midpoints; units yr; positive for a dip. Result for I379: 6.9 yr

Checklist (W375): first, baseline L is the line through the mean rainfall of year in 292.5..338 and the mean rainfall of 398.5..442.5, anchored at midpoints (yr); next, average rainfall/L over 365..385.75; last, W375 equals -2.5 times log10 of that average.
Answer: 0.41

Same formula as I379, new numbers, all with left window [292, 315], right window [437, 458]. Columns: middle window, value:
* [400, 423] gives -4.90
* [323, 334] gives -0.10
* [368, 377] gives 2.59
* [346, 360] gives -0.15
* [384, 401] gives -3.18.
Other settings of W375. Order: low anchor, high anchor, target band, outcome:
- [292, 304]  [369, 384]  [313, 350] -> -0.16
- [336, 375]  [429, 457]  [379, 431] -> -0.15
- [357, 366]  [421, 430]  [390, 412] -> -0.14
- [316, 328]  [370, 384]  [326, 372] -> -0.09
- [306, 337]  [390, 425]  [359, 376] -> 0.38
